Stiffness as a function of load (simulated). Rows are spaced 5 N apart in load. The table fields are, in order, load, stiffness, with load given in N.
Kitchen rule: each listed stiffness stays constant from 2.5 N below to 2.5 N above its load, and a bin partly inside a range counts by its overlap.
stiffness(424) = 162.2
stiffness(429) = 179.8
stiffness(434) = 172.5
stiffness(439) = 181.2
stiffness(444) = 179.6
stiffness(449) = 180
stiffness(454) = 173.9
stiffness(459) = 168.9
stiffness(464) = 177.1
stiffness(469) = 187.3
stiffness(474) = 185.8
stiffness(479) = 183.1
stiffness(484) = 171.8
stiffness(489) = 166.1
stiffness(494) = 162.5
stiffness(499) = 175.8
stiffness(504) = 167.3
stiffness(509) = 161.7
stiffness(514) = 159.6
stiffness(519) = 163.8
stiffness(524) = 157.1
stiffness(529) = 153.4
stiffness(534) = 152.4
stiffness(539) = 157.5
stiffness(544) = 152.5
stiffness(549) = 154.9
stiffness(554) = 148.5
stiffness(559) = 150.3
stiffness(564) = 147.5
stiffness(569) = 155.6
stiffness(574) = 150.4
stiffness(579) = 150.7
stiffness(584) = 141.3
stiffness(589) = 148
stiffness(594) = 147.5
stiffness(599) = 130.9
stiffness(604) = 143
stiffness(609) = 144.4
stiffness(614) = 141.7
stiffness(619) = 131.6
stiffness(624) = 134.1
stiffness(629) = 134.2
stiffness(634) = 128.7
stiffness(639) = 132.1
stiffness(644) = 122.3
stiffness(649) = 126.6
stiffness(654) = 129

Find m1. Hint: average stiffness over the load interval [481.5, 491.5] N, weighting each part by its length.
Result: 169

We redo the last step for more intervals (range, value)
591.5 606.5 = 140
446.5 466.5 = 175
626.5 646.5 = 129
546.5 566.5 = 150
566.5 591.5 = 149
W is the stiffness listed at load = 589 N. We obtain 148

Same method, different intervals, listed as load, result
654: 129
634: 128.7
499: 175.8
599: 130.9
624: 134.1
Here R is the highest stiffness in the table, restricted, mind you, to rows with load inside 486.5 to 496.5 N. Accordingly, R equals 166.1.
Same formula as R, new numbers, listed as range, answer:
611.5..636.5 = 141.7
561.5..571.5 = 155.6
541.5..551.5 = 154.9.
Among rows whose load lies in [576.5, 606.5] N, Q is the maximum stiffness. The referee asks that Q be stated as 150.7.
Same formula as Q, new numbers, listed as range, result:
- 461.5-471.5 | 187.3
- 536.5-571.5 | 157.5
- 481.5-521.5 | 175.8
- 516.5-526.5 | 163.8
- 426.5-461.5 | 181.2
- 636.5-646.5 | 132.1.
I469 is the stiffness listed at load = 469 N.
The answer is 187.3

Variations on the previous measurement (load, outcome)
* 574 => 150.4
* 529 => 153.4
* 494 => 162.5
